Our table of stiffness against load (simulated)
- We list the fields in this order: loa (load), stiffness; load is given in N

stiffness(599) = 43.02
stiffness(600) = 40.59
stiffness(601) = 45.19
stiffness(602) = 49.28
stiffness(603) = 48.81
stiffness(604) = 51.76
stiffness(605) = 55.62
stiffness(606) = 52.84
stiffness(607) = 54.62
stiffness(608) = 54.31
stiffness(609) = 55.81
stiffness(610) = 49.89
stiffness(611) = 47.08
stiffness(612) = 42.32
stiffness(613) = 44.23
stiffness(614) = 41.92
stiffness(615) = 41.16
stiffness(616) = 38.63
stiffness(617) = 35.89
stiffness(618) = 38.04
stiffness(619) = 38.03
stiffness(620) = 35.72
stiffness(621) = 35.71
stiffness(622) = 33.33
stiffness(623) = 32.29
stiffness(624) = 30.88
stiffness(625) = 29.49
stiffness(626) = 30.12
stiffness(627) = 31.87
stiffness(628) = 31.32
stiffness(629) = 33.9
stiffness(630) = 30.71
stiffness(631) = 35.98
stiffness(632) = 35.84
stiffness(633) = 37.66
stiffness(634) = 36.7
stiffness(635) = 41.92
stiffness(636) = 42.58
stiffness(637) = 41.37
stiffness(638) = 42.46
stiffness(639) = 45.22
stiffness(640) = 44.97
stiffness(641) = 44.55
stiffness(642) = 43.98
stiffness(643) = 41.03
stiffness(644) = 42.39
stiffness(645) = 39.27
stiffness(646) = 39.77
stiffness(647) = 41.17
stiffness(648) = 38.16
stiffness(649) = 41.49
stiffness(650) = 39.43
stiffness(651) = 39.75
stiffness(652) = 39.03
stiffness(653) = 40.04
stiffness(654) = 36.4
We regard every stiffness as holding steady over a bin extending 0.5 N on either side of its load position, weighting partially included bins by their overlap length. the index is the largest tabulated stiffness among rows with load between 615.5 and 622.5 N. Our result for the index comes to 38.63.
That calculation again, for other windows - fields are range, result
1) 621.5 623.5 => 33.33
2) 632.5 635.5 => 41.92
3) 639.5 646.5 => 44.97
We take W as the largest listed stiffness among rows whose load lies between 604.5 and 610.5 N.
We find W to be 55.81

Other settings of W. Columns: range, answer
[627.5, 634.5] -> 37.66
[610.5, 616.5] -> 47.08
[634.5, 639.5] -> 45.22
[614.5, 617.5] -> 41.16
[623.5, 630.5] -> 33.9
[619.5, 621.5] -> 35.72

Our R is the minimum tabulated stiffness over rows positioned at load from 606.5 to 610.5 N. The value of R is 49.89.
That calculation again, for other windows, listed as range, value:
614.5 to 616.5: 38.63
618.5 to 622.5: 33.33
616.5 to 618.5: 35.89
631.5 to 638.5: 35.84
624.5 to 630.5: 29.49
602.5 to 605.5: 48.81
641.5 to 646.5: 39.27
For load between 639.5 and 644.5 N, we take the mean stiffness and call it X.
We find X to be 43.4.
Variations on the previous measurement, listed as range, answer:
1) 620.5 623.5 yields 33.8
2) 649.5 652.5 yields 39.4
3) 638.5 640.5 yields 45.1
